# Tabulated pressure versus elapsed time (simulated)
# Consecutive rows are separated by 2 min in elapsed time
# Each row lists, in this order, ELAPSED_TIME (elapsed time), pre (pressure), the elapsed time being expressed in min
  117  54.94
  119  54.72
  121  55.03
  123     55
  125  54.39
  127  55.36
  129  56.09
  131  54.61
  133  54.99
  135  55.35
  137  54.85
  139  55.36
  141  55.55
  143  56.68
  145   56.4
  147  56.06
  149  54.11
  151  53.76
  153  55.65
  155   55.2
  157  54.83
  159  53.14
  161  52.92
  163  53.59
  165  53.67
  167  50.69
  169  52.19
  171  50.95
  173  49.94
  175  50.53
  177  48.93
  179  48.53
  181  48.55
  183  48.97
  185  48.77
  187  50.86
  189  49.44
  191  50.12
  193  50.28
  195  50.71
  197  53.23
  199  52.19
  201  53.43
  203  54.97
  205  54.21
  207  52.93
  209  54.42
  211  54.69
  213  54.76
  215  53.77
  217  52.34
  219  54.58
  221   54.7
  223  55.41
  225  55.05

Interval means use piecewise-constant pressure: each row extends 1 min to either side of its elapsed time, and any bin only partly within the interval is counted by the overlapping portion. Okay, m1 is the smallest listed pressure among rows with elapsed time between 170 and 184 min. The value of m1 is 48.53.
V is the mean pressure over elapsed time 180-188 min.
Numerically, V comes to 49.3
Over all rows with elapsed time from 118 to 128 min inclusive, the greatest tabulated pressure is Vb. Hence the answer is 55.36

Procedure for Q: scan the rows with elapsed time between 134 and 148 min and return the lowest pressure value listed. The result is 54.85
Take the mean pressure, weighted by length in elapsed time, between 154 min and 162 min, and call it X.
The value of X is 54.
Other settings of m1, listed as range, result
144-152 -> 53.76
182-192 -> 48.77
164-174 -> 49.94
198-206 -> 52.19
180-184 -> 48.55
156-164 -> 52.92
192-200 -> 50.28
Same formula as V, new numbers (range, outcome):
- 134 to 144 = 55.6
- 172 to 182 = 49.3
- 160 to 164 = 53.3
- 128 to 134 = 55.2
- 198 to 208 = 53.5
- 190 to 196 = 50.4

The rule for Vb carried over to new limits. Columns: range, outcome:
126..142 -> 56.09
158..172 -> 53.67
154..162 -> 55.2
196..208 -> 54.97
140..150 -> 56.68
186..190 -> 50.86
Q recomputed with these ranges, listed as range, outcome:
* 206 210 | 52.93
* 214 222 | 52.34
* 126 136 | 54.61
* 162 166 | 53.59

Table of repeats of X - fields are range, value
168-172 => 51.6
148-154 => 54.5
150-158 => 54.9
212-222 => 54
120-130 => 55.2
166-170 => 51.4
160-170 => 52.6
